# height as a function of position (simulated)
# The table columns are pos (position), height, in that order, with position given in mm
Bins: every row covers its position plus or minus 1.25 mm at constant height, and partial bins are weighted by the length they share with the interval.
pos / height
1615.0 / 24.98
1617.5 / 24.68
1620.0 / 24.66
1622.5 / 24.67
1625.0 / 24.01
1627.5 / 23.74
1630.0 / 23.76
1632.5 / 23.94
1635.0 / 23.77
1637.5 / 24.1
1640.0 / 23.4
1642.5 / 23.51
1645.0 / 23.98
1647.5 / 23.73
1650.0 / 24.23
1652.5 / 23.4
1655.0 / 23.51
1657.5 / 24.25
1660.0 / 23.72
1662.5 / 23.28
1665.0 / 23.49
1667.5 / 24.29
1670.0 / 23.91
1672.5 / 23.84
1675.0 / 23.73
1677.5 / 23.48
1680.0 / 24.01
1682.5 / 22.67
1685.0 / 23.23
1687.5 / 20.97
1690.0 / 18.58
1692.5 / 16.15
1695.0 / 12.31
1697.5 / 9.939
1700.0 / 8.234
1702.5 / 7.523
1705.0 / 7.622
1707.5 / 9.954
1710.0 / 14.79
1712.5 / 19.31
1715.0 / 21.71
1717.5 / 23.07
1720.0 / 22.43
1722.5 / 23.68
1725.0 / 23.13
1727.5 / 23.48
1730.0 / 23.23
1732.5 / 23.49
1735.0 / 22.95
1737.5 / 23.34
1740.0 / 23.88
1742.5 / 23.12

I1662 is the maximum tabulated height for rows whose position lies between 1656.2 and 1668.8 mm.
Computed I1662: 24.29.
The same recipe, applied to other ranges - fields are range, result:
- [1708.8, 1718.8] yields 23.07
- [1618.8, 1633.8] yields 24.67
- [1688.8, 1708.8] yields 18.58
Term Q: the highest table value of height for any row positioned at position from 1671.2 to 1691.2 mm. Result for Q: 24.01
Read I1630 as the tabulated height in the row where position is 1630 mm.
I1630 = 23.76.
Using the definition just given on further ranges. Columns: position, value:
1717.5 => 23.07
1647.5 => 23.73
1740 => 23.88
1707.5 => 9.954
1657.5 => 24.25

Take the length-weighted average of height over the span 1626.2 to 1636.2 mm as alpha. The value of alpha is 23.8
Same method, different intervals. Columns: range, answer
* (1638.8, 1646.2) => 23.6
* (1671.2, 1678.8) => 23.7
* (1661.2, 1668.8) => 23.7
